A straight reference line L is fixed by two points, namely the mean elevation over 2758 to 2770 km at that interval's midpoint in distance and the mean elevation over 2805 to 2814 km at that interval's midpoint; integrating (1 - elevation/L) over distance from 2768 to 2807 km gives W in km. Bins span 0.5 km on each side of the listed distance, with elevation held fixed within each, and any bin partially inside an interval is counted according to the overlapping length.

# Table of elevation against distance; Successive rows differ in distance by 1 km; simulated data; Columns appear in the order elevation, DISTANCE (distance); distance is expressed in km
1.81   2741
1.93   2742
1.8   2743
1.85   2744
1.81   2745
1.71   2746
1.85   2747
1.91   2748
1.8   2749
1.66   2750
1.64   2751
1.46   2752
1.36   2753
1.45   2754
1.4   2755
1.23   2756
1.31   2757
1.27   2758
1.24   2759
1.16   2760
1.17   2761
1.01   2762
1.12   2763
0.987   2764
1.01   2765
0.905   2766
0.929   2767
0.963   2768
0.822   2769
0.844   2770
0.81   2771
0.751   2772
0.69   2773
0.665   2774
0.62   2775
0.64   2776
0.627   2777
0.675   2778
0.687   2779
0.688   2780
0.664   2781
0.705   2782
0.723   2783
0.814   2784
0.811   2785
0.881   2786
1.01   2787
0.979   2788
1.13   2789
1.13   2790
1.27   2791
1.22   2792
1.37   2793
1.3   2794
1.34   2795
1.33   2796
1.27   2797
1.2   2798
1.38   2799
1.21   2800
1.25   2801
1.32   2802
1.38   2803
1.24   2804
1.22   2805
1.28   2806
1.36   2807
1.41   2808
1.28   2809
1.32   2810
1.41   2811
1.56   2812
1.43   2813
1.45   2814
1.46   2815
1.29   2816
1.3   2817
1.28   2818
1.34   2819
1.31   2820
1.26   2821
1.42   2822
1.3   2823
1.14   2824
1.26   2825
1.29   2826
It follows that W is 7.0 km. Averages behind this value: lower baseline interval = 1.03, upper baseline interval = 1.38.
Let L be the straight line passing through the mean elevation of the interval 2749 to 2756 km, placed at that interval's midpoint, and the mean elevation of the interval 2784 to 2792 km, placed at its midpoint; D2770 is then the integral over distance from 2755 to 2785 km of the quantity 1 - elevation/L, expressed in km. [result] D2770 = 9.1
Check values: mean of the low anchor 1.5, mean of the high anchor 1.03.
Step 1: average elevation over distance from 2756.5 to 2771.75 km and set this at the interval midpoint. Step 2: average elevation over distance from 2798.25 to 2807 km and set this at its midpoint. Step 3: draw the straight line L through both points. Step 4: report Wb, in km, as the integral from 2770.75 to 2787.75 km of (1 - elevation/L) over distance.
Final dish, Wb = 6.0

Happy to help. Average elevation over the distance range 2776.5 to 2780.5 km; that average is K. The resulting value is 0.669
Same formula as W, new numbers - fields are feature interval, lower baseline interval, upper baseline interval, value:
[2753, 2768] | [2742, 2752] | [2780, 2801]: 3.9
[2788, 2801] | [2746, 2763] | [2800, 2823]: 1.1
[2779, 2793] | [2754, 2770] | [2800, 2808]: 3.3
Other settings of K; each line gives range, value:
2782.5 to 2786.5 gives 0.807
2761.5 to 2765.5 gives 1.03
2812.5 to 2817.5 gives 1.39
